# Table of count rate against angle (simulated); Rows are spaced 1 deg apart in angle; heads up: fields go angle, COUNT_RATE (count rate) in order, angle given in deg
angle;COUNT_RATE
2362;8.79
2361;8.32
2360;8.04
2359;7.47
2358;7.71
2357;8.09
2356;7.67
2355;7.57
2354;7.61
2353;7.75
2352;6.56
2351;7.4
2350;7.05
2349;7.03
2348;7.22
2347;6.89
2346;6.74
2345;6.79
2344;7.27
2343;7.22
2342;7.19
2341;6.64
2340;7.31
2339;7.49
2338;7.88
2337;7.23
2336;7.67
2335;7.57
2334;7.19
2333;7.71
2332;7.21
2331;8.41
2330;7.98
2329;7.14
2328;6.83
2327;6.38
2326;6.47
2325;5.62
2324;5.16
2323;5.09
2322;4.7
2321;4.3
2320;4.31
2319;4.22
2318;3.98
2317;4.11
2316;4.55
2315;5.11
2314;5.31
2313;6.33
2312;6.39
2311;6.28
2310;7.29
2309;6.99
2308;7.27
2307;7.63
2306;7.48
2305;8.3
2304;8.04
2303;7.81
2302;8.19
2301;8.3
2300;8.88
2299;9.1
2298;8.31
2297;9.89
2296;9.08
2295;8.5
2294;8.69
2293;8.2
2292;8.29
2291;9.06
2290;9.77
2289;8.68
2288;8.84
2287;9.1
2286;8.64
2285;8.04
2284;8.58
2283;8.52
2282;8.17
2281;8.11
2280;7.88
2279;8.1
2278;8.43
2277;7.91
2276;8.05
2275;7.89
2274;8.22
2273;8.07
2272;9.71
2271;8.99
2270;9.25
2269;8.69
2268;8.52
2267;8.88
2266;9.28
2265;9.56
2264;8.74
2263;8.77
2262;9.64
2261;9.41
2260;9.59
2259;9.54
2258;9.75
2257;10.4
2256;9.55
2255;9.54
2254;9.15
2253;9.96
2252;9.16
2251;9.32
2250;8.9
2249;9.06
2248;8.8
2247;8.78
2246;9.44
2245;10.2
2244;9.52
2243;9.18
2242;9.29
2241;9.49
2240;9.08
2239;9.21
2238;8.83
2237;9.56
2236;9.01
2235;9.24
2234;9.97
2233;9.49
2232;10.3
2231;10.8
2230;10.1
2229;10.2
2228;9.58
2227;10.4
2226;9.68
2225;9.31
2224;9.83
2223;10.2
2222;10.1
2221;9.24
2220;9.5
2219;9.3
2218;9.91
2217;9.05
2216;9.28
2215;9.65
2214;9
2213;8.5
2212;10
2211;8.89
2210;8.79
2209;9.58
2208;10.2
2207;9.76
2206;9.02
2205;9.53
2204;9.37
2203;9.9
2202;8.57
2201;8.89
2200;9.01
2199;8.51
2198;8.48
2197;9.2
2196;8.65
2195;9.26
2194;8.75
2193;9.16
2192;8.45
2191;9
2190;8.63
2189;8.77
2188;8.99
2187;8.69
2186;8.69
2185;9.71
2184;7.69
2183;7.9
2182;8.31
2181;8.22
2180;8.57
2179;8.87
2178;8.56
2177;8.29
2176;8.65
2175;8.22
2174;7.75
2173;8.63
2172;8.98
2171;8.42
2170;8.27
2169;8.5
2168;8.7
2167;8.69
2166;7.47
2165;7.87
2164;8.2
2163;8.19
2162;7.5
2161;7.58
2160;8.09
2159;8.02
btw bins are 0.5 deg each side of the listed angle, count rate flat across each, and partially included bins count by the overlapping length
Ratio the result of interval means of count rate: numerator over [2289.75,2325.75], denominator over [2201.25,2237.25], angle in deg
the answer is 0.7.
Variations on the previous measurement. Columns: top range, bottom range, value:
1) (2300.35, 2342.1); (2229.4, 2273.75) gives 0.71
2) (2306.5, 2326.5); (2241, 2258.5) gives 0.59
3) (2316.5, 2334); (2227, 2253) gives 0.62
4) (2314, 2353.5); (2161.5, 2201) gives 0.76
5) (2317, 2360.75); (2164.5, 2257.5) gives 0.75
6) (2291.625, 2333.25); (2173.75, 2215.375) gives 0.78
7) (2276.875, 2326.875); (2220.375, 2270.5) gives 0.77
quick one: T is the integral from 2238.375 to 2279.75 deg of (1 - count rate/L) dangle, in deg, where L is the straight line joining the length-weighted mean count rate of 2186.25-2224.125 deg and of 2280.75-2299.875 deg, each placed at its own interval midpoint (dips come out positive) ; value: -0.9 deg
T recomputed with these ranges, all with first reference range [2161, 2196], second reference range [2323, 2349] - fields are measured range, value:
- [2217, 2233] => -3.6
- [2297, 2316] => -0.1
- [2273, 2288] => -1.4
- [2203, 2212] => -1.4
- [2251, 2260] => -2.1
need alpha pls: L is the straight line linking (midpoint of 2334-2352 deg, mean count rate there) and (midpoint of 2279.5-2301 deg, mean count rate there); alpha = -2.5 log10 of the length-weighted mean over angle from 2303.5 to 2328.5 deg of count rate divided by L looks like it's 0.32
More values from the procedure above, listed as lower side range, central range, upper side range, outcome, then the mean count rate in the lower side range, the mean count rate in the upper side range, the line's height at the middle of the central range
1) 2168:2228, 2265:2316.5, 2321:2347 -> -0.08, 9.01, 6.86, 7.55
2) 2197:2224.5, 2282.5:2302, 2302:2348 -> -0.19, 9.33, 6.59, 7.38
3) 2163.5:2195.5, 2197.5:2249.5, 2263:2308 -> -0.11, 8.53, 8.54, 8.53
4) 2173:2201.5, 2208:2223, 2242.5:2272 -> -0.06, 8.64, 9.3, 8.91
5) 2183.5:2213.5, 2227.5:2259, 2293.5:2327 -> -0.18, 9.02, 6.71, 8.1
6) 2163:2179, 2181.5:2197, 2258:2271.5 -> -0.03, 8.36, 9.17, 8.52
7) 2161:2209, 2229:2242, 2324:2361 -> -0.17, 8.67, 7.26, 8.22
